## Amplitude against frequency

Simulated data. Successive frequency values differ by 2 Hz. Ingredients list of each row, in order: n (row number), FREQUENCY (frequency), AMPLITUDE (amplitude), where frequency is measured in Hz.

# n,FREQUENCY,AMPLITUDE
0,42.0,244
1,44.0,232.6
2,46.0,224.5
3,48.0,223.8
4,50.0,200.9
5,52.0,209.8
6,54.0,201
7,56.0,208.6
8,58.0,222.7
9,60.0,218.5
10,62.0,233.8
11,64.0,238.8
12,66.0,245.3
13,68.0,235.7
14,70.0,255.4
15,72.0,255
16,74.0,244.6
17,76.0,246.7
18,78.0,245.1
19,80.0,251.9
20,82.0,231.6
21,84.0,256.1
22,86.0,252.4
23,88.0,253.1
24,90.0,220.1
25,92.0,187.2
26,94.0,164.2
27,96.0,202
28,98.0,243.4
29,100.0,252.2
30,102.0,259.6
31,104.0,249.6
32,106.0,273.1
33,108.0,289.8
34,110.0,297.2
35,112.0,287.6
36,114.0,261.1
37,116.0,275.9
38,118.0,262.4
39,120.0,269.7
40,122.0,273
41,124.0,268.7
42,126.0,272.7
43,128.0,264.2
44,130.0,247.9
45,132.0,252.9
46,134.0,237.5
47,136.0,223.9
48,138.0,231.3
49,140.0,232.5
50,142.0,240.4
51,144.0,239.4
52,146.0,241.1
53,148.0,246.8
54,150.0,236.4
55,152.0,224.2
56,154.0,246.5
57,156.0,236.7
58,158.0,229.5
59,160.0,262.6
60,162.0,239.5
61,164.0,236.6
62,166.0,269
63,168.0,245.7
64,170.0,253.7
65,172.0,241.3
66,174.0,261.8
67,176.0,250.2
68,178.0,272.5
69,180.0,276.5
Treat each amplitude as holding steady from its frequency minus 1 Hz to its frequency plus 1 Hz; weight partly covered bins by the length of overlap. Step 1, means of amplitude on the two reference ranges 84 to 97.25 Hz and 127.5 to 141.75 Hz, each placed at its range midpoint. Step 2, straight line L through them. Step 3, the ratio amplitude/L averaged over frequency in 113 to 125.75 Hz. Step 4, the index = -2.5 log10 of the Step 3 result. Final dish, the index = -0.16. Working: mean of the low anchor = 217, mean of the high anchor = 241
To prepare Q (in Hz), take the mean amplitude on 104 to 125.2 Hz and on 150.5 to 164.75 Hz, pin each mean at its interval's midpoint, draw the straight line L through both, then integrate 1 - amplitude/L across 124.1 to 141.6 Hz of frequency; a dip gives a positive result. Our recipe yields 0.9 Hz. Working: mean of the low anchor 275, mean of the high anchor 239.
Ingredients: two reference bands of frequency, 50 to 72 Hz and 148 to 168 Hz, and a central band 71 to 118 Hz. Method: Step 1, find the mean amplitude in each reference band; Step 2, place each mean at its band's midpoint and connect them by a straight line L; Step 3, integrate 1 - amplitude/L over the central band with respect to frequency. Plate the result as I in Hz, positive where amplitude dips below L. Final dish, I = -3.1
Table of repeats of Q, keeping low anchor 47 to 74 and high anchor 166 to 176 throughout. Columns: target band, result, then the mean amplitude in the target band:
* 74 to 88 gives -0.93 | 248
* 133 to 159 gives 1.15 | 236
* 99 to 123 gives -3.22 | 271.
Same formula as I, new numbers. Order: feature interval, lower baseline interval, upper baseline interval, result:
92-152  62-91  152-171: -1.21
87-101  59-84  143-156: 1.39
